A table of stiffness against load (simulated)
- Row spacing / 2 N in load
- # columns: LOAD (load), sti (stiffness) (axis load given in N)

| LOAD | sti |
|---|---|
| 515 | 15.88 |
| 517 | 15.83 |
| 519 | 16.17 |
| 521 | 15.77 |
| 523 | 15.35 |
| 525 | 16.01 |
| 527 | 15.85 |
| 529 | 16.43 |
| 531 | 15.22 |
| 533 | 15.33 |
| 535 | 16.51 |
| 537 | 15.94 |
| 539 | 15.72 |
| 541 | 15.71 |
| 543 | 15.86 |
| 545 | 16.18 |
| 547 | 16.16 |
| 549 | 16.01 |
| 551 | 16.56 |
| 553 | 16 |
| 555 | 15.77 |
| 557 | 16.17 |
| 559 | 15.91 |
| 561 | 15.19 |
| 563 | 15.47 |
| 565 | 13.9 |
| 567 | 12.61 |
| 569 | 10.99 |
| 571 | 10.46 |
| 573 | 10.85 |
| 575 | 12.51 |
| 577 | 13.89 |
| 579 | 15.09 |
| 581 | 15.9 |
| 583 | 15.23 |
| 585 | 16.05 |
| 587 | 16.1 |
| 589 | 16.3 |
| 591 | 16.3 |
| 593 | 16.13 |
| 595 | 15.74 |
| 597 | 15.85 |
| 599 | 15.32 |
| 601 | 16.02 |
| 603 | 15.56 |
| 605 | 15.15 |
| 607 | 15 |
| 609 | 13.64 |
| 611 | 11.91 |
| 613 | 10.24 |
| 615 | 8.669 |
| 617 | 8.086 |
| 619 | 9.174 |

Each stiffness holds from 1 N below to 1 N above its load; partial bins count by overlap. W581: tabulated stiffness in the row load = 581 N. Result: 15.9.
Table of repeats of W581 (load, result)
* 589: 16.3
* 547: 16.16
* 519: 16.17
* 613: 10.24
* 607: 15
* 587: 16.1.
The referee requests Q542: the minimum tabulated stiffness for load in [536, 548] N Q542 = 15.71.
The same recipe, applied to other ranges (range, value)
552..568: 12.61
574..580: 12.51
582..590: 15.23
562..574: 10.46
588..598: 15.74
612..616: 8.669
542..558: 15.77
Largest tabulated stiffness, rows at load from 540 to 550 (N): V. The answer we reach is 16.18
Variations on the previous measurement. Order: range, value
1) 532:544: 16.51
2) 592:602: 16.13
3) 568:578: 13.89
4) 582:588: 16.1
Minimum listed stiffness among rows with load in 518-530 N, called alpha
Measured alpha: 15.35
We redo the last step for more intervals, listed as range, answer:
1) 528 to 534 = 15.22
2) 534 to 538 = 15.94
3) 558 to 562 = 15.19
